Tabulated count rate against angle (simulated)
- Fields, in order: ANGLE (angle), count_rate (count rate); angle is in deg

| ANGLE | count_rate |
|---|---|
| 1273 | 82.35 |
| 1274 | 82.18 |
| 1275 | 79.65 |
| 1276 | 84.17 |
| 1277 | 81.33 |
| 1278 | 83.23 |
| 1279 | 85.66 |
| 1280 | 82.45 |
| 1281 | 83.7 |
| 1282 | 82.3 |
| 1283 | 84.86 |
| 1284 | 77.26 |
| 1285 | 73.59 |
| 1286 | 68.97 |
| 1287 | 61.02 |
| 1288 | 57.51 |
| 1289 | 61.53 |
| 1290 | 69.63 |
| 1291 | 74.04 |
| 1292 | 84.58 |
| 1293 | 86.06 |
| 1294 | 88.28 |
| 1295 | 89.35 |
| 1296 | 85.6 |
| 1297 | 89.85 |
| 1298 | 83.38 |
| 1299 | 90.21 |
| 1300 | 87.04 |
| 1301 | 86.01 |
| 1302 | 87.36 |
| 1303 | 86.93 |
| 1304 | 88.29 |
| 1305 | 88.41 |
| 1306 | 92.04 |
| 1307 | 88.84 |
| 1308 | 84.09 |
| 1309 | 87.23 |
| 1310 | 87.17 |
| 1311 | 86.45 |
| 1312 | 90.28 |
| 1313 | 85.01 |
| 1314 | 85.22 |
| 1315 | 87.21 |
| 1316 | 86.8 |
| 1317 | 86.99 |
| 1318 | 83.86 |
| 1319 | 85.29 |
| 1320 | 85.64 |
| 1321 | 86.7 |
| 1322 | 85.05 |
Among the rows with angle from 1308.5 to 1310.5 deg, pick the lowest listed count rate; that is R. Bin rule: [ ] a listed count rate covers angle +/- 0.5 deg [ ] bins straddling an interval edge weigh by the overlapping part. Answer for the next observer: 87.17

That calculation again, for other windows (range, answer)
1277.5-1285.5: 73.59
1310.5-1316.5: 85.01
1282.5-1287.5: 61.02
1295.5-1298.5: 83.38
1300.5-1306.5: 86.01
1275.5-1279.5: 81.33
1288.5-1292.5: 61.53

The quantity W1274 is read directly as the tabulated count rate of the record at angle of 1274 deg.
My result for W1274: 82.18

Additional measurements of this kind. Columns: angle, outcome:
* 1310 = 87.17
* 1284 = 77.26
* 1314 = 85.22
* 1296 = 85.6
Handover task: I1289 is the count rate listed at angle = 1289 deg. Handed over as 61.53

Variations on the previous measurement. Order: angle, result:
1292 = 84.58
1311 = 86.45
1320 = 85.64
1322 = 85.05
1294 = 88.28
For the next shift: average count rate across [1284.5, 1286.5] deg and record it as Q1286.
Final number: 71.3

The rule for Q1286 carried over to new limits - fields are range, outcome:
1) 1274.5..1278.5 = 82.1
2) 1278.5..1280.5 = 84.1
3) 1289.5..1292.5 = 76.1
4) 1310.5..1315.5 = 86.8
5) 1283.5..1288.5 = 67.7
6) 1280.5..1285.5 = 80.3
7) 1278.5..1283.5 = 83.8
